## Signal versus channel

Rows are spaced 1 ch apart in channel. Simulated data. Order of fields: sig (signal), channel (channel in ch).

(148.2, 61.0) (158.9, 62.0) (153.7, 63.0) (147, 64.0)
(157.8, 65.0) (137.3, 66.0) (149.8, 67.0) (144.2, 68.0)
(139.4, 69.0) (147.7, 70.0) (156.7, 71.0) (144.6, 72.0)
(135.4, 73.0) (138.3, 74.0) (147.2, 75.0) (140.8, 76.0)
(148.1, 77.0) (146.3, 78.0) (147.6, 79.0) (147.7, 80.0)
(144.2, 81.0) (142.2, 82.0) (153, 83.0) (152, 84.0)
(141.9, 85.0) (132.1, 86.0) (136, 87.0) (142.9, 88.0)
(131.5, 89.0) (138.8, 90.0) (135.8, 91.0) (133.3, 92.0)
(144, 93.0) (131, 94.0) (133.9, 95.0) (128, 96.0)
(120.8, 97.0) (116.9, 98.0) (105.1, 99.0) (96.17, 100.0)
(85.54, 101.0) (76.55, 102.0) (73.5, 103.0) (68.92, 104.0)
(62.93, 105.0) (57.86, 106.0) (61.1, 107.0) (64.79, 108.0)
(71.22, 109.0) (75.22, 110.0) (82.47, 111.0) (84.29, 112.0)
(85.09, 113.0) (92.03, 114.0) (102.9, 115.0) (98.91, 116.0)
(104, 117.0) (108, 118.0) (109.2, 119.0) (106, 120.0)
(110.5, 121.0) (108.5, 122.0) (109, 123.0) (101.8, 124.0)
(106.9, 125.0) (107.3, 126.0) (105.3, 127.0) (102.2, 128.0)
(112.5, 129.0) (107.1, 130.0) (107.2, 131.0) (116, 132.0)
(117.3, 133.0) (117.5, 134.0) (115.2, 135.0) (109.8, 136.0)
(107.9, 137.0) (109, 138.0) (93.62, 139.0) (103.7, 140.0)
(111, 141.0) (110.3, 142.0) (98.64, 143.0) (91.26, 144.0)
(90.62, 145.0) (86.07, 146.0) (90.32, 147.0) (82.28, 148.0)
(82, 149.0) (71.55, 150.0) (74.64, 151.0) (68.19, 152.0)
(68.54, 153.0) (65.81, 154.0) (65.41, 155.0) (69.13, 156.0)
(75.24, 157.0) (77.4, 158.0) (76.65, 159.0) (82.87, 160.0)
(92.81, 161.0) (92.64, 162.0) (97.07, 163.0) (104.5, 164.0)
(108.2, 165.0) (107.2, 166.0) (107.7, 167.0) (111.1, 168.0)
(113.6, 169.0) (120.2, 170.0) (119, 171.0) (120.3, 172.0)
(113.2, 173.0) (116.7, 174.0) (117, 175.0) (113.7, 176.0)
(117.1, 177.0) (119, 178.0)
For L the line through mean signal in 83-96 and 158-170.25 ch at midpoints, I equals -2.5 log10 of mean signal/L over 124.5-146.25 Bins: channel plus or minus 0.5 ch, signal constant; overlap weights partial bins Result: 0.08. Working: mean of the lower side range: 138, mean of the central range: 106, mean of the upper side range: 99.9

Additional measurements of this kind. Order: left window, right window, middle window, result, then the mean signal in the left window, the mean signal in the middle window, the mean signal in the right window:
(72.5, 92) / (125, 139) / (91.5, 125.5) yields 0.27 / 142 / 97.5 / 110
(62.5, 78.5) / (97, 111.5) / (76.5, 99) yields -0.23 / 146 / 138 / 79.9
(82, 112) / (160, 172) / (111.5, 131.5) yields 0.05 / 109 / 103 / 106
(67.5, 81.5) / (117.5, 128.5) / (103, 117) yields 0.43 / 145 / 78.3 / 107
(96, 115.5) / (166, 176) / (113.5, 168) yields 0.03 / 84.5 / 97.1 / 115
